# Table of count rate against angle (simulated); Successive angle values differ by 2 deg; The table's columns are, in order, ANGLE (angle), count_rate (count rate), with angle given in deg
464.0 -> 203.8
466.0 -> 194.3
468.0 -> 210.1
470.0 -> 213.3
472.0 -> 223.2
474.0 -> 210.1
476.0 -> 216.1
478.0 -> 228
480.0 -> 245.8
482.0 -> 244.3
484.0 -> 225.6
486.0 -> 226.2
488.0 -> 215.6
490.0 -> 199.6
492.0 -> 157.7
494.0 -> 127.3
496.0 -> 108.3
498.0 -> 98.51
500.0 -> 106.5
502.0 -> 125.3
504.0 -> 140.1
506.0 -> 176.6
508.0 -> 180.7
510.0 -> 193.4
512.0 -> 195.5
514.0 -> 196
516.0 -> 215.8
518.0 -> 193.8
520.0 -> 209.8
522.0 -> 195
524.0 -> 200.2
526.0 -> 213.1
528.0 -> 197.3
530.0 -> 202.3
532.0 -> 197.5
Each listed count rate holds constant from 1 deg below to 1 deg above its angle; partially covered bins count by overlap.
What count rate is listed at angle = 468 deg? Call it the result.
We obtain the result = 210.1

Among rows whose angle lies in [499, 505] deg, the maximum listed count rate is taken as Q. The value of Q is 140.1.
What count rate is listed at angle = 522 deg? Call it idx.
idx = 195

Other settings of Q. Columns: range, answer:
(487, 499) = 215.6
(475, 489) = 245.8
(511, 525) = 215.8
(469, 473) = 223.2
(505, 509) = 180.7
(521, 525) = 200.2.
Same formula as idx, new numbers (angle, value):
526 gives 213.1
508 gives 180.7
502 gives 125.3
